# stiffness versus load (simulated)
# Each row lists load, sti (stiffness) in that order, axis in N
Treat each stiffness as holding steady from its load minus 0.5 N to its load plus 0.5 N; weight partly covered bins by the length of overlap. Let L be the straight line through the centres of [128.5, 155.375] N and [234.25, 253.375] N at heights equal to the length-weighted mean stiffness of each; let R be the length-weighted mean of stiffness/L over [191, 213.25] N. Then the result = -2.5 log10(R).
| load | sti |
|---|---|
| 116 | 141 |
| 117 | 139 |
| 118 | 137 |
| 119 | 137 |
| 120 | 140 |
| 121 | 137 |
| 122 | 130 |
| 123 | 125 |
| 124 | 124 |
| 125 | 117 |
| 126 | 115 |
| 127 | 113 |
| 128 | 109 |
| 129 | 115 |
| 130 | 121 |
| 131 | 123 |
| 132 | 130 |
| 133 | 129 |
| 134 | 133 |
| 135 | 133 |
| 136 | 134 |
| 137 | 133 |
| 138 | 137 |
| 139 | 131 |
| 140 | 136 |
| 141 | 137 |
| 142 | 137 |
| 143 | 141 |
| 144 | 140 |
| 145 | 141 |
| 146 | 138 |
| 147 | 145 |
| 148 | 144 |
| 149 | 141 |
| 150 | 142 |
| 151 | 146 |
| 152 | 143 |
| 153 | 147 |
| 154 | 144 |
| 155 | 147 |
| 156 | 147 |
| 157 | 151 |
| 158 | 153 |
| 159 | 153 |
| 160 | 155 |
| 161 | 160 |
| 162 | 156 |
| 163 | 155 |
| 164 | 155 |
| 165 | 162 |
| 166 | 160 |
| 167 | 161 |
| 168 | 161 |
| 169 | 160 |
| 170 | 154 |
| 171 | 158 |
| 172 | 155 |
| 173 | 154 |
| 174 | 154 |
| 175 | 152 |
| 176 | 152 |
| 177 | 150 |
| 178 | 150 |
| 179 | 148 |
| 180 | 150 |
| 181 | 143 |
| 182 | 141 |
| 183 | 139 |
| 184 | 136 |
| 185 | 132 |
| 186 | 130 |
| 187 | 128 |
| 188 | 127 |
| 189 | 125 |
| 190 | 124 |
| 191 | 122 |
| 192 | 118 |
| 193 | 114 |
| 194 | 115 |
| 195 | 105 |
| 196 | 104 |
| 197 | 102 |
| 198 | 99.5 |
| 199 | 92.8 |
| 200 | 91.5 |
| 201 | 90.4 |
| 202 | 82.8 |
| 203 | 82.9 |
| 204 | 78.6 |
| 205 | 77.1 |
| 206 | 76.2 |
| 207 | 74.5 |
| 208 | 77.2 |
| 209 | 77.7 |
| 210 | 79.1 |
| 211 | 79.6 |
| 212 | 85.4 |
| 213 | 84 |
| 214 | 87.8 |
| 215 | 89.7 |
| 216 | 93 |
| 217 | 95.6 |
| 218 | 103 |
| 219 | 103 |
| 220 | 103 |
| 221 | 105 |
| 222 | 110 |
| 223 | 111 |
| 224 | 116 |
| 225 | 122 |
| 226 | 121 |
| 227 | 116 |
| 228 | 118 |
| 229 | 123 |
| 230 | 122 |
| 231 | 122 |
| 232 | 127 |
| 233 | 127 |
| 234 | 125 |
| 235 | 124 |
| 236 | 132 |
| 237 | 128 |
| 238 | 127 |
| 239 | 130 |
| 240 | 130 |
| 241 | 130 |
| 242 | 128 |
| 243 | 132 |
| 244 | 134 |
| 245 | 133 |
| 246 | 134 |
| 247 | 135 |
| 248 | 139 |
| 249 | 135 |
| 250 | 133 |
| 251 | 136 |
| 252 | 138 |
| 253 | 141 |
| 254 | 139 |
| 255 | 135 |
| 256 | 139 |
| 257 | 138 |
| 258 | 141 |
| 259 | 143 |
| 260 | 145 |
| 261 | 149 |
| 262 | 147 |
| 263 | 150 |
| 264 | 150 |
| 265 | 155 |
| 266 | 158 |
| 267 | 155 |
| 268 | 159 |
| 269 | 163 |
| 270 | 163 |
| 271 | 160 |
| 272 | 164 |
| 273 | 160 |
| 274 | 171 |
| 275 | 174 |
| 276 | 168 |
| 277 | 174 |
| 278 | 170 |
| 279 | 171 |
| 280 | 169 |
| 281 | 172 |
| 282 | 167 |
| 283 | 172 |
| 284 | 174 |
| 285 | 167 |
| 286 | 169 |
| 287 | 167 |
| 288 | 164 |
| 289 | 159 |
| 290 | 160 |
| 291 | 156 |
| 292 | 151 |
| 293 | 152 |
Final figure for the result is 0.420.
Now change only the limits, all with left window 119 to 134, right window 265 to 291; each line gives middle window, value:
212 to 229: 0.39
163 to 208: 0.10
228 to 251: 0.20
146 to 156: -0.10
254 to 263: 0.13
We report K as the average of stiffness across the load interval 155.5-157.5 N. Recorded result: 149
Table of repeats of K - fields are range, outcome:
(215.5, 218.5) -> 97.2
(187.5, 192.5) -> 123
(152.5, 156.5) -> 146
